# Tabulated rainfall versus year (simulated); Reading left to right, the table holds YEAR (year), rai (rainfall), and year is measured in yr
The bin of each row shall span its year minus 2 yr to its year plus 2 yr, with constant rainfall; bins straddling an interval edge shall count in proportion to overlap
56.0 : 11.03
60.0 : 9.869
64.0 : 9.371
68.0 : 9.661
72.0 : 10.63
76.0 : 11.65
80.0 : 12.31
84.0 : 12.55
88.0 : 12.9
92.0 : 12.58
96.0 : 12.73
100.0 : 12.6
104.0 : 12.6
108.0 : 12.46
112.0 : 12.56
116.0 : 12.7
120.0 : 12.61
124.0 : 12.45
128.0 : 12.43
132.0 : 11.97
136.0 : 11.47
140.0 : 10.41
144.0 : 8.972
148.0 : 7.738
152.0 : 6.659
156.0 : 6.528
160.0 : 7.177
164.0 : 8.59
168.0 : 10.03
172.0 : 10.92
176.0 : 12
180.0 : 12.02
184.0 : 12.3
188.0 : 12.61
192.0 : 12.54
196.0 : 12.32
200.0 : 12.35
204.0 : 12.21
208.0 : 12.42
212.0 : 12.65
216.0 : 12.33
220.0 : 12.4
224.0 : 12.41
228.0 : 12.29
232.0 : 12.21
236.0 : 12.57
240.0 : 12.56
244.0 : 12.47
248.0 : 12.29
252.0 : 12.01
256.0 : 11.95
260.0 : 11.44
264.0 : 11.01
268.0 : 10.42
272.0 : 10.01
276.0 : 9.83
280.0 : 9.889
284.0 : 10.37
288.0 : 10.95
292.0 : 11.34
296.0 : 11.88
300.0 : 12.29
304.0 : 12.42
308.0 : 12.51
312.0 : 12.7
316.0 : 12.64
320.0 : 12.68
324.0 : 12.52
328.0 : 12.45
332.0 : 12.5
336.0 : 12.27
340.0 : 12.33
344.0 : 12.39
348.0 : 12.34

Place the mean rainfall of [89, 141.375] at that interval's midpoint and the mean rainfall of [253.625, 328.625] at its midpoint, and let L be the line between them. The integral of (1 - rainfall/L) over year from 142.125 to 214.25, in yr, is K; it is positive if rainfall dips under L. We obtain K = 8.7 yr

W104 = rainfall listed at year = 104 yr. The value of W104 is 12.6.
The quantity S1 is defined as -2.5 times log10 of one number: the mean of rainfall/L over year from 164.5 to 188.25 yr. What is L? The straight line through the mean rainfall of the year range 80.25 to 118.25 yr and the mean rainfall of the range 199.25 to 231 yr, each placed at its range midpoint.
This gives 0.098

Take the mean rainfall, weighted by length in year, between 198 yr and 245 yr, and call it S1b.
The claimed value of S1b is 12.4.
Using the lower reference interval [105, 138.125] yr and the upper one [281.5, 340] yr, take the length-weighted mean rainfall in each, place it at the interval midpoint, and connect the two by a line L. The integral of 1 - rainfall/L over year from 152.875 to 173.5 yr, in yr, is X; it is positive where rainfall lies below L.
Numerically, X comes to 6.4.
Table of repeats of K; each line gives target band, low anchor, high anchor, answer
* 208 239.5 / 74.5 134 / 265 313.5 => -2.1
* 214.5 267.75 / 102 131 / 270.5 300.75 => -4.0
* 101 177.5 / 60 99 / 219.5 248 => 8.4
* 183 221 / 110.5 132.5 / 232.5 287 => -2.0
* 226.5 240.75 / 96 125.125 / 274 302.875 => -1.1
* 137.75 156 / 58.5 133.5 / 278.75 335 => 5.6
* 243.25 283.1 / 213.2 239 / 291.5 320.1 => 4.2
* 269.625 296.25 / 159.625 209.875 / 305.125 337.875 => 3.7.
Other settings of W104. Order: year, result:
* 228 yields 12.29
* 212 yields 12.65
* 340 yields 12.33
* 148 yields 7.738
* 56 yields 11.03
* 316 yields 12.64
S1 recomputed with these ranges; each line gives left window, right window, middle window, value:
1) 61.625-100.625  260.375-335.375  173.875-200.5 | -0.06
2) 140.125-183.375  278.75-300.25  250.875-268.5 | -0.08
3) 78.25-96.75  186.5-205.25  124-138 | 0.04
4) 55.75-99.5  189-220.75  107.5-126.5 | -0.07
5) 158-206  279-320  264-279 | 0.15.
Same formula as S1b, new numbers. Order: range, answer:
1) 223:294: 11.4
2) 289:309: 12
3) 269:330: 11.6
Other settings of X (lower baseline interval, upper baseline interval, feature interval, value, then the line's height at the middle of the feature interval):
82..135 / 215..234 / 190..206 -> 0.0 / 12.4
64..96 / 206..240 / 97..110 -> -0.9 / 11.8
